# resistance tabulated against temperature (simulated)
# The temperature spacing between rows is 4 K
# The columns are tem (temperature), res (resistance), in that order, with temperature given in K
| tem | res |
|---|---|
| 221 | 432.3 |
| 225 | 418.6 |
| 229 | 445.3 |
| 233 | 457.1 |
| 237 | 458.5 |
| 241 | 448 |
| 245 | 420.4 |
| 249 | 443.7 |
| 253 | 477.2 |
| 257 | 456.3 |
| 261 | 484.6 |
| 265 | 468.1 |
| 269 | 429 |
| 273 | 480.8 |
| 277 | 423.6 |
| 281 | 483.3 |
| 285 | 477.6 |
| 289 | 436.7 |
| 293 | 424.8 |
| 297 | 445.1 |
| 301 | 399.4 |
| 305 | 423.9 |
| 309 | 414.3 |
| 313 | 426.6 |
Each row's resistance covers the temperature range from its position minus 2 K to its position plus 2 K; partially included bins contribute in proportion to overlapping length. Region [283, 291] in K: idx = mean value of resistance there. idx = 457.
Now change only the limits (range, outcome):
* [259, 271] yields 461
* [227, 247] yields 446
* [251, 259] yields 467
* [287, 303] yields 426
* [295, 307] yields 423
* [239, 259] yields 449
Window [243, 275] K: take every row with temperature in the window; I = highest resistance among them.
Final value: 484.6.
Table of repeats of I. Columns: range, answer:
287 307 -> 445.1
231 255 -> 477.2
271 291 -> 483.3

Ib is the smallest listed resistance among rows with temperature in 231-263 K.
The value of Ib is 420.4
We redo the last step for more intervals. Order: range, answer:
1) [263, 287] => 423.6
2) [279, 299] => 424.8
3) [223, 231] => 418.6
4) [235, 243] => 448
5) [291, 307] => 399.4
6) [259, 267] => 468.1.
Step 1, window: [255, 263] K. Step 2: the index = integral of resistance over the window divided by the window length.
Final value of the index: 470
